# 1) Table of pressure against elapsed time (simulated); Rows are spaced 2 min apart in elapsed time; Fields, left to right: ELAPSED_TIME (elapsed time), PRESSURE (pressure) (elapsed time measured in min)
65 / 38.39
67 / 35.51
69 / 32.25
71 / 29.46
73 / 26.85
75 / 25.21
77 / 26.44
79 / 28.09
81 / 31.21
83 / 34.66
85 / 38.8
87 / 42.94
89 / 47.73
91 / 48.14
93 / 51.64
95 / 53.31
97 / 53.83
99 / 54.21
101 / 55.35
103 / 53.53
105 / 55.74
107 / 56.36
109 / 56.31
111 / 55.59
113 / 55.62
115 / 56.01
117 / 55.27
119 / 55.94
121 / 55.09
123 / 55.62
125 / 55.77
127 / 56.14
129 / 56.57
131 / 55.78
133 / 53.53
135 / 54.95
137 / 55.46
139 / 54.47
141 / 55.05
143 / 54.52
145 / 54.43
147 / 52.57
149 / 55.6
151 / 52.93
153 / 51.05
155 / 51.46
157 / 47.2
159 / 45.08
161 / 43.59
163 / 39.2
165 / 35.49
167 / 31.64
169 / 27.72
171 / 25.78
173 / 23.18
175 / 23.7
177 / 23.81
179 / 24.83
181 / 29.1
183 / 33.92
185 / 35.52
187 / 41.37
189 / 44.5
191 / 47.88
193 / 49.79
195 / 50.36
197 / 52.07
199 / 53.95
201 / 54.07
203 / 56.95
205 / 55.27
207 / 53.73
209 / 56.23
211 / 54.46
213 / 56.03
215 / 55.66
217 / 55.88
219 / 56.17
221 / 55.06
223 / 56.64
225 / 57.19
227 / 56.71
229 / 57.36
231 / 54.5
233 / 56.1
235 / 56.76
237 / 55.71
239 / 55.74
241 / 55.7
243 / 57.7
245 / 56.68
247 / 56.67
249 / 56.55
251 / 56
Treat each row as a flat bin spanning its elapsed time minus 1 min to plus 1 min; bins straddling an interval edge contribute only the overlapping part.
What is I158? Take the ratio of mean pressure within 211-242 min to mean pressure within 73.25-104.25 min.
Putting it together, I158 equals 1.3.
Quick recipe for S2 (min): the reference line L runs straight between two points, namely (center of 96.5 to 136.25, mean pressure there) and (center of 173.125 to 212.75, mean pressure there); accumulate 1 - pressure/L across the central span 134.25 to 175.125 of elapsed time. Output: 4.2 min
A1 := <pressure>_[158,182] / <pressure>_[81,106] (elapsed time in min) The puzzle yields 0.6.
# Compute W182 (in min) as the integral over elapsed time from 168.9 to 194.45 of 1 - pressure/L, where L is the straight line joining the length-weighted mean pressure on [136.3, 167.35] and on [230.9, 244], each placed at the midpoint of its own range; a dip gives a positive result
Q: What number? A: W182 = 8.9 min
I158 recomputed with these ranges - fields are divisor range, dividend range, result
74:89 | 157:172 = 1.08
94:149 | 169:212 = 0.76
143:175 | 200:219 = 1.31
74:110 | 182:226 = 1.14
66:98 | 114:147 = 1.46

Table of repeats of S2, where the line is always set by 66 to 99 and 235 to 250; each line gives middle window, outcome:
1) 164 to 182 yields 7.9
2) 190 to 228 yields -1.3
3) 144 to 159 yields -1.8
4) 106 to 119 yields -4.4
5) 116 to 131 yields -4.5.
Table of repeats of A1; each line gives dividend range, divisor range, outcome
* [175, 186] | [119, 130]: 0.52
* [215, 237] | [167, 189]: 1.89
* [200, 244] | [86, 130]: 1.04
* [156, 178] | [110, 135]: 0.60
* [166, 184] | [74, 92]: 0.75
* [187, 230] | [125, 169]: 1.08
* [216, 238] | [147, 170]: 1.27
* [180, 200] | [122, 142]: 0.79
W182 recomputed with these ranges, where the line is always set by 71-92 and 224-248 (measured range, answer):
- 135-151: -4.12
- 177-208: 3.49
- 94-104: -4.53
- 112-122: -4.00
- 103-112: -4.07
